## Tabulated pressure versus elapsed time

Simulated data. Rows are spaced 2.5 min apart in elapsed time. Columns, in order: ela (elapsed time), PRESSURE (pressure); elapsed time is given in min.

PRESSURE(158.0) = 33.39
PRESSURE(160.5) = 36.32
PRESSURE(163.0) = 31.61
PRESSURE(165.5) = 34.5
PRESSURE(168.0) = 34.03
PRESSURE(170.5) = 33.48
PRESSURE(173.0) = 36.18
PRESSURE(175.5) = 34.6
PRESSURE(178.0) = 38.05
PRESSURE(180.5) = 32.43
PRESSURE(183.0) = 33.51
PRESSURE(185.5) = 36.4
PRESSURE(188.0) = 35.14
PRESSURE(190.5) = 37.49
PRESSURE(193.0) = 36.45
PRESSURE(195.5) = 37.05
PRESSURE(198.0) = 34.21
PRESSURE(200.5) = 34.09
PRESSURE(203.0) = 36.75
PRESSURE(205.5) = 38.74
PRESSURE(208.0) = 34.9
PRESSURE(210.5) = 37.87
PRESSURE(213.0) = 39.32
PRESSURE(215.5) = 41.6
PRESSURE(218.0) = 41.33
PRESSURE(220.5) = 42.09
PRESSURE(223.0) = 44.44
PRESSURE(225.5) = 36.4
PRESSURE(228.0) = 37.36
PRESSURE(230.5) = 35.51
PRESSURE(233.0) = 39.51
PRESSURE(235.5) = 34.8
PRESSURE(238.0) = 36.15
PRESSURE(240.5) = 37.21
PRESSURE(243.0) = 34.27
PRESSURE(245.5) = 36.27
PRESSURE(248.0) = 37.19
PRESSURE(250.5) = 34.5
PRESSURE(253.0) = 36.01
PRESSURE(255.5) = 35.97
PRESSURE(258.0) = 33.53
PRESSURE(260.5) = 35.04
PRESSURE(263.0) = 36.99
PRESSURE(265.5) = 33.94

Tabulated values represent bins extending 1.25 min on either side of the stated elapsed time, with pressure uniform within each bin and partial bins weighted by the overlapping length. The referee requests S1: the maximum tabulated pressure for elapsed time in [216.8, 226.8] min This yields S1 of 44.44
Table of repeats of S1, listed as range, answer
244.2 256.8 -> 37.19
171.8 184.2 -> 38.05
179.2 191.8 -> 37.49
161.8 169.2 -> 34.5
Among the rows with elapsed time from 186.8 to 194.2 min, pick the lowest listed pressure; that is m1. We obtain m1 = 35.14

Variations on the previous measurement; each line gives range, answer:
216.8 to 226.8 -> 36.4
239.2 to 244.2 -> 34.27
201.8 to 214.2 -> 34.9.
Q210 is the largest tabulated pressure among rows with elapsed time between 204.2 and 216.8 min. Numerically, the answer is 41.6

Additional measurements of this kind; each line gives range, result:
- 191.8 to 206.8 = 38.74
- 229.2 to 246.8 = 39.51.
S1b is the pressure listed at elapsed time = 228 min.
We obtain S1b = 37.36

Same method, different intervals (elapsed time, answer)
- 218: 41.33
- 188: 35.14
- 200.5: 34.09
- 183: 33.51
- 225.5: 36.4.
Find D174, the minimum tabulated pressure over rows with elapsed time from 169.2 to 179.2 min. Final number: 33.48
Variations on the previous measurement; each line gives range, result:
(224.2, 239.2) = 34.8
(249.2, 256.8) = 34.5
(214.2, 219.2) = 41.33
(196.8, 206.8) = 34.09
